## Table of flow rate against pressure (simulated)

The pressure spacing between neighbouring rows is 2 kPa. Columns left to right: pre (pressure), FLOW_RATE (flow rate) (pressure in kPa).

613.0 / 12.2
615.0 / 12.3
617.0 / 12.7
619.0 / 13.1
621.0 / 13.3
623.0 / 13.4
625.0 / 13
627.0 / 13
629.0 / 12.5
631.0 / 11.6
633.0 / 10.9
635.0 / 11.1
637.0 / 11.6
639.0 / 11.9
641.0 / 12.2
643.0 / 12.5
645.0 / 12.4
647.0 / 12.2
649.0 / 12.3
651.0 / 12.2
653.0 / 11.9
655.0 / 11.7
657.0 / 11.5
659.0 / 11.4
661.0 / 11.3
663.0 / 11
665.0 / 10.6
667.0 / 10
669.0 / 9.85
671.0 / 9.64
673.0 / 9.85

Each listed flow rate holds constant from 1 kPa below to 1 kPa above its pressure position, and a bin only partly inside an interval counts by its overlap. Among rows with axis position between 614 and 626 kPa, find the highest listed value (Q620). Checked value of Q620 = 13.4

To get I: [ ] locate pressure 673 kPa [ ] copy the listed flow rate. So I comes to 9.85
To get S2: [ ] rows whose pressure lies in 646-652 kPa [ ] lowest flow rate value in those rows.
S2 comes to 12.2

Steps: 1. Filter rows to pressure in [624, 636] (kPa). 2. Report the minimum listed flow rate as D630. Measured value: 10.9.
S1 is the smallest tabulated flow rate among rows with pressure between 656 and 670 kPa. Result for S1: 9.85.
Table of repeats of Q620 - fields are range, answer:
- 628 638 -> 12.5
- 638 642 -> 12.2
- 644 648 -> 12.4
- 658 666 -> 11.4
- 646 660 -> 12.3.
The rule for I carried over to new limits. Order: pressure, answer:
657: 11.5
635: 11.1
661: 11.3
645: 12.4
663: 11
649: 12.3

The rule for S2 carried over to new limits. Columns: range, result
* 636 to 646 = 11.6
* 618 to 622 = 13.1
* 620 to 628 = 13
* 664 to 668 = 10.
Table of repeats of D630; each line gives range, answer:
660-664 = 11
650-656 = 11.7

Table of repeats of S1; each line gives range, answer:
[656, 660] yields 11.4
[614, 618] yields 12.3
